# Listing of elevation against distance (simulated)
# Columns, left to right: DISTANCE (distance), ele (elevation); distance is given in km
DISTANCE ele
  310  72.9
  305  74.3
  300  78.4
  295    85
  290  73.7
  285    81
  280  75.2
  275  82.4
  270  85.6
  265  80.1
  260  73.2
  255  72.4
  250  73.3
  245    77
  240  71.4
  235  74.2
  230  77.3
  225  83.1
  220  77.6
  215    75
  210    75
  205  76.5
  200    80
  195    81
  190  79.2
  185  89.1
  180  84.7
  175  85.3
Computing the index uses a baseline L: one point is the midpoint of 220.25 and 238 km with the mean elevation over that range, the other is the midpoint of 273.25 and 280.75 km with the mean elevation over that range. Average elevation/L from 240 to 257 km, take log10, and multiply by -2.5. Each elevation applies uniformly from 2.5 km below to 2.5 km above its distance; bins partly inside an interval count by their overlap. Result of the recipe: 0.07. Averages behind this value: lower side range 77.9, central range 73.9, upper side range 79.3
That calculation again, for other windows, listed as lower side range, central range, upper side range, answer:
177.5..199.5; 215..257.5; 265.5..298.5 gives 0.08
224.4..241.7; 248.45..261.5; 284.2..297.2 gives 0.06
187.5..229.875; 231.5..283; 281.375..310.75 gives 0.02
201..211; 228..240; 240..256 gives 0.00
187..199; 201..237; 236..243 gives -0.02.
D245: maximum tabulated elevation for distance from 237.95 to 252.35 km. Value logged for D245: 77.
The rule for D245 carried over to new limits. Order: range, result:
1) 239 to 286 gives 85.6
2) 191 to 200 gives 81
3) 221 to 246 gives 83.1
